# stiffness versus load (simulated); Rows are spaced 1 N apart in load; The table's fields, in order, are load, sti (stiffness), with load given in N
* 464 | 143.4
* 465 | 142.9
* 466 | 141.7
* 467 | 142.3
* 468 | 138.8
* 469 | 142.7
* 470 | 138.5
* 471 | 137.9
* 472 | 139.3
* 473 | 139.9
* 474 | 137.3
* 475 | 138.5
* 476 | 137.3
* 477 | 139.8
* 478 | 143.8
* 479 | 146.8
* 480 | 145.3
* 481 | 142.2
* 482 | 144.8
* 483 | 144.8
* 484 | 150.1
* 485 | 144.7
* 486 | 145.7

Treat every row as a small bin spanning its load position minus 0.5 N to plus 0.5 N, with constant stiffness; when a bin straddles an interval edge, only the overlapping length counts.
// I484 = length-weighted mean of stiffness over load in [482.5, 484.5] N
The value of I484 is 147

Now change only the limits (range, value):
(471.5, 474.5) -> 139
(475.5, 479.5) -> 142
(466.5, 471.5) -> 140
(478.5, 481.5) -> 145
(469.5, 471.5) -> 138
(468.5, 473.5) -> 140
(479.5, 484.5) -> 145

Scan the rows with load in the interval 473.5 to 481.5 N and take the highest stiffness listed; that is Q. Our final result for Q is 146.8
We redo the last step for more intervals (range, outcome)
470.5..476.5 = 139.9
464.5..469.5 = 142.9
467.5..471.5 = 142.7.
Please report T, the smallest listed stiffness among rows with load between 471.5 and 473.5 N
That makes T 139.3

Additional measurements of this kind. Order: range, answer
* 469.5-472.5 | 137.9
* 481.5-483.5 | 144.8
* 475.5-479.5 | 137.3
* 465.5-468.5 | 138.8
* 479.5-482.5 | 142.2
